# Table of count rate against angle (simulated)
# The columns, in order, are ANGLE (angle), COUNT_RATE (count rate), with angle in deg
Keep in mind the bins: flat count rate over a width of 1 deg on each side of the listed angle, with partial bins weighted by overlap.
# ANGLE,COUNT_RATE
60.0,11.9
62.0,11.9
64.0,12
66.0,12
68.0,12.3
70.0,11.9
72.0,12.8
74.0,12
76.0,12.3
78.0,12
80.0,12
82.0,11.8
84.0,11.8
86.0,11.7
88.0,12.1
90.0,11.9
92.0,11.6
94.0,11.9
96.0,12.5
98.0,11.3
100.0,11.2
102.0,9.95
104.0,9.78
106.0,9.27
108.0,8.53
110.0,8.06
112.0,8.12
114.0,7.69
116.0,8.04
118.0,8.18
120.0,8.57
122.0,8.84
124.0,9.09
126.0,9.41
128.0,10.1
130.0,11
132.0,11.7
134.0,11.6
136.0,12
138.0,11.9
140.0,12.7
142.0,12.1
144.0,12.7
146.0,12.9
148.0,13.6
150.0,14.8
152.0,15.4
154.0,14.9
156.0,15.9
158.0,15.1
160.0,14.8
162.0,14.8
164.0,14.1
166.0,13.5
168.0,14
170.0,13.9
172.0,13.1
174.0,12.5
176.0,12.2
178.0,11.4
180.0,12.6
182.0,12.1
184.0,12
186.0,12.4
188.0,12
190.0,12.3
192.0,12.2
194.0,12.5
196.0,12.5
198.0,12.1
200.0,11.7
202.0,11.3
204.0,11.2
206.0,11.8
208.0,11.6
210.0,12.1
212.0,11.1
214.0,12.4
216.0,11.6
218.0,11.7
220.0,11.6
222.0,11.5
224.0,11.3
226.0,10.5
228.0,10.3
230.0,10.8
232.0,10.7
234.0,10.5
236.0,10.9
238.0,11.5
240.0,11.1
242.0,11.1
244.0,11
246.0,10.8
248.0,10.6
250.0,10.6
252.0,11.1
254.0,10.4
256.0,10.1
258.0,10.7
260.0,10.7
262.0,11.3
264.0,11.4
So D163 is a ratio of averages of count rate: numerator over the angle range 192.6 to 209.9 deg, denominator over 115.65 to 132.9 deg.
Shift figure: 1.3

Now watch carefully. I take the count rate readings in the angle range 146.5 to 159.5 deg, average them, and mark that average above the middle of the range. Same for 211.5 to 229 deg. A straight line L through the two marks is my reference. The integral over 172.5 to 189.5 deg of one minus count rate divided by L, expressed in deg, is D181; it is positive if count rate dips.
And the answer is 1.5 deg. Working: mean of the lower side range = 14.9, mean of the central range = 12.2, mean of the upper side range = 11.3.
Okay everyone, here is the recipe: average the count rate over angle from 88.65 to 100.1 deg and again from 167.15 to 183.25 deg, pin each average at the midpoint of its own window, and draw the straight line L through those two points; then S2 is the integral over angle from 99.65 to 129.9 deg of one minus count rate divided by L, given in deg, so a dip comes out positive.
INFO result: 7.6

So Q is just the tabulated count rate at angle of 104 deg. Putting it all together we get 9.78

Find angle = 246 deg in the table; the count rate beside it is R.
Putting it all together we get 10.8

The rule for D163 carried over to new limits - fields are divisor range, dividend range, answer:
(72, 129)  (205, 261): 1.07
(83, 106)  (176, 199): 1.08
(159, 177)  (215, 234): 0.81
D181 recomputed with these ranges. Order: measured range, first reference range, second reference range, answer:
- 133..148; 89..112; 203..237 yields -2.30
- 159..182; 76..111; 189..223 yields -3.40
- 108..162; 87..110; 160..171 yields 5.18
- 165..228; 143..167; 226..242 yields 2.21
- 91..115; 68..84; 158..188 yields 4.63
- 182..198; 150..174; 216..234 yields 0.83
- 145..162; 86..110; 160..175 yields -1.93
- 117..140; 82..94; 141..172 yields 5.03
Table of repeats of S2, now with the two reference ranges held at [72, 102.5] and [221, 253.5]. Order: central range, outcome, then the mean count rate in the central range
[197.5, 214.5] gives -0.91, 11.7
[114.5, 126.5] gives 3.08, 8.62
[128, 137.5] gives 0.07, 11.4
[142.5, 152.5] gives -2.00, 13.7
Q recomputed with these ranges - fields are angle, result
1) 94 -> 11.9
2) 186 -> 12.4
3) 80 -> 12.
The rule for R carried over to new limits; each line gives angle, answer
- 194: 12.5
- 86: 11.7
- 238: 11.5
